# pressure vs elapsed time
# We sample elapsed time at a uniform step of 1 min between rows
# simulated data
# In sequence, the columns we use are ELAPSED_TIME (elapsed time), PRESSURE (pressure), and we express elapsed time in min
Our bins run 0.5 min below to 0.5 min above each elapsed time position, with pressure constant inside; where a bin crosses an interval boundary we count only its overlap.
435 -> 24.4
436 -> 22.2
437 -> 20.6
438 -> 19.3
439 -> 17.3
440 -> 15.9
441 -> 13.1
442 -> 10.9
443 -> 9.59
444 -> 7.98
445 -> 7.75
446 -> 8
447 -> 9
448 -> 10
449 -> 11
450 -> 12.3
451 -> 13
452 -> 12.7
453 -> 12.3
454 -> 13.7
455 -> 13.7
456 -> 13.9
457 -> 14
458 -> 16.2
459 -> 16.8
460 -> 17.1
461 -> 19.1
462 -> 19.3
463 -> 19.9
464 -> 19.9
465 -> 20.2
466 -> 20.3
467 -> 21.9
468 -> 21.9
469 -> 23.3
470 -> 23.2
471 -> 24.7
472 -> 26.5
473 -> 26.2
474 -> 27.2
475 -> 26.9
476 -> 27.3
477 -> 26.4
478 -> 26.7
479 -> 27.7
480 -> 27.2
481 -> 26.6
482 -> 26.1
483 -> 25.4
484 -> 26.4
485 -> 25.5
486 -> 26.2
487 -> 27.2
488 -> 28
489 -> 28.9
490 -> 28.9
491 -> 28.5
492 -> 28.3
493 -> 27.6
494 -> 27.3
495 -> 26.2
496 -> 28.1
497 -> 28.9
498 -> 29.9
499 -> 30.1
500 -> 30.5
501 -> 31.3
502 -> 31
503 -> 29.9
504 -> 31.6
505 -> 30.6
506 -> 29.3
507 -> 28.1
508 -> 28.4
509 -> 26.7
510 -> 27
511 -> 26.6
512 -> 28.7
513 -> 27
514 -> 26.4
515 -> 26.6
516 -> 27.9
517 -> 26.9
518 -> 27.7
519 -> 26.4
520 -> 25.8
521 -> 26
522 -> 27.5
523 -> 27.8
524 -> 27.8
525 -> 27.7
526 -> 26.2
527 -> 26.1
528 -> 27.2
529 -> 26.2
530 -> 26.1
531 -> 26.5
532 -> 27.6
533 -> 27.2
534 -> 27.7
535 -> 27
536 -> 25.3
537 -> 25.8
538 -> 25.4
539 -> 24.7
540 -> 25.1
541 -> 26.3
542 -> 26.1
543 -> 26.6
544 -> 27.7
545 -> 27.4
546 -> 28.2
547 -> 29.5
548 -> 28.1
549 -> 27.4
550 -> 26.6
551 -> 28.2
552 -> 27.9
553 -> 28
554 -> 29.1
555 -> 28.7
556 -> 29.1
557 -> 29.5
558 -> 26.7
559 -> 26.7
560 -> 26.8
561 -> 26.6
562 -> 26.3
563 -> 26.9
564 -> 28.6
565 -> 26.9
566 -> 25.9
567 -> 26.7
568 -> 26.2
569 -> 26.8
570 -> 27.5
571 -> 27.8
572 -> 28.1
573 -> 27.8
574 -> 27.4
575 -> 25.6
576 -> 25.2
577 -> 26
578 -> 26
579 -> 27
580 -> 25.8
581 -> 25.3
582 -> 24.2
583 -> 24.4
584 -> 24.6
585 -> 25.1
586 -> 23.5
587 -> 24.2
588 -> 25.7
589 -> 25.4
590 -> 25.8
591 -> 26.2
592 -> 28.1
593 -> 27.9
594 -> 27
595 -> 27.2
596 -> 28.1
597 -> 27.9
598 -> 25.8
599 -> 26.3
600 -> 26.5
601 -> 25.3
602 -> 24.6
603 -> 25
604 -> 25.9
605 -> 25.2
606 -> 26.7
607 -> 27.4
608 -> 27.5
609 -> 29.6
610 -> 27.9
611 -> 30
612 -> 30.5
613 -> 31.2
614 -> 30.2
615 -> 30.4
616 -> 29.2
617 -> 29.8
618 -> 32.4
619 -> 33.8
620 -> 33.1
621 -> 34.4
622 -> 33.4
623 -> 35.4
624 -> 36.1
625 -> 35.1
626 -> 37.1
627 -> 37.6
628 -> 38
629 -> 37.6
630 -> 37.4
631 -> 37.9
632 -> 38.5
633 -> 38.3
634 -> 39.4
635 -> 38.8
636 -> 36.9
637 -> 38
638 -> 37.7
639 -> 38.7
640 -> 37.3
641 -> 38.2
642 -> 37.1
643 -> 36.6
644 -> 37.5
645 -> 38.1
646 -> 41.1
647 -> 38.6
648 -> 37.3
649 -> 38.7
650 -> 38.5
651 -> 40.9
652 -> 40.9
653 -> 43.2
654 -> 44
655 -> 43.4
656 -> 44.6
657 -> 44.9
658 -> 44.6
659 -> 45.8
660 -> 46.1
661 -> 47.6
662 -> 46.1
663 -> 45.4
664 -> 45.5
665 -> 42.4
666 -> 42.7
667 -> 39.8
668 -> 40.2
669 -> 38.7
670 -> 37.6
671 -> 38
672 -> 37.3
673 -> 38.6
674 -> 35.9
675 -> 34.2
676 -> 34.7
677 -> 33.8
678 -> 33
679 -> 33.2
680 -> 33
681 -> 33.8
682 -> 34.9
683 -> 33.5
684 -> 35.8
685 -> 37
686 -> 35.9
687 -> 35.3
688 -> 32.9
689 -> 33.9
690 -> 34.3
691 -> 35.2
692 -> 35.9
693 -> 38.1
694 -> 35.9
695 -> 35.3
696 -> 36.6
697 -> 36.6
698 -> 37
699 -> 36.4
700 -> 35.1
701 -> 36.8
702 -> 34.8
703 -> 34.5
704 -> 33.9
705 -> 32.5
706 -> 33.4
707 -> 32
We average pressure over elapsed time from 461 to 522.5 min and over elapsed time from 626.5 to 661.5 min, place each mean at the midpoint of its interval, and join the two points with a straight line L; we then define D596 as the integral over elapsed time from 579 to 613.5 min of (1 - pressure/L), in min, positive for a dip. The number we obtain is 8.9 min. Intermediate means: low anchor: 26.6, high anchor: 40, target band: 26.5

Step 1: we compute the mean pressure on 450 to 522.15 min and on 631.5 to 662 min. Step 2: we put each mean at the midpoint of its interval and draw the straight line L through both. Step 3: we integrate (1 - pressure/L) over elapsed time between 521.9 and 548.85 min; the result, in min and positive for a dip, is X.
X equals 2.5 min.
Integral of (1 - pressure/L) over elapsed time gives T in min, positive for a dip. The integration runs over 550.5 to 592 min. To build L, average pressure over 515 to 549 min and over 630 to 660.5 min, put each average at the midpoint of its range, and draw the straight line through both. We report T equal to 6.21 min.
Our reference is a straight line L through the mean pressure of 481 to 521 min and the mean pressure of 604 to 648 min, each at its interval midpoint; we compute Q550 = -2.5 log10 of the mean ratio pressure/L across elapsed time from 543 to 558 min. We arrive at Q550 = 0.09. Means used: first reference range 28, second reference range 34.5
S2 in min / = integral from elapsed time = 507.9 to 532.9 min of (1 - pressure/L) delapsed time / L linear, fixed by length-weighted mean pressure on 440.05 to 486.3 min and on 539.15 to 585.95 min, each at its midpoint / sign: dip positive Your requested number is -3.7 min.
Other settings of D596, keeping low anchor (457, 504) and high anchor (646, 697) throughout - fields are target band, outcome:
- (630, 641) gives -0.6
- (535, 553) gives 1.8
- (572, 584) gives 2.3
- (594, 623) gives 4.6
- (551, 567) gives 1.7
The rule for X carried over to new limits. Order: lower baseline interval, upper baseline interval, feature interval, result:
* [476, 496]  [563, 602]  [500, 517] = -1.0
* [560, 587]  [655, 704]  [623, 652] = -4.1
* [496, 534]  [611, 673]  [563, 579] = 2.8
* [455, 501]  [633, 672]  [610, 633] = 2.4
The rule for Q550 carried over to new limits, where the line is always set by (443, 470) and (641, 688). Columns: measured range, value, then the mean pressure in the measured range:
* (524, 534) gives -0.14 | 26.9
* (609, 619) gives 0.10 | 30.3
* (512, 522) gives -0.21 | 26.9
